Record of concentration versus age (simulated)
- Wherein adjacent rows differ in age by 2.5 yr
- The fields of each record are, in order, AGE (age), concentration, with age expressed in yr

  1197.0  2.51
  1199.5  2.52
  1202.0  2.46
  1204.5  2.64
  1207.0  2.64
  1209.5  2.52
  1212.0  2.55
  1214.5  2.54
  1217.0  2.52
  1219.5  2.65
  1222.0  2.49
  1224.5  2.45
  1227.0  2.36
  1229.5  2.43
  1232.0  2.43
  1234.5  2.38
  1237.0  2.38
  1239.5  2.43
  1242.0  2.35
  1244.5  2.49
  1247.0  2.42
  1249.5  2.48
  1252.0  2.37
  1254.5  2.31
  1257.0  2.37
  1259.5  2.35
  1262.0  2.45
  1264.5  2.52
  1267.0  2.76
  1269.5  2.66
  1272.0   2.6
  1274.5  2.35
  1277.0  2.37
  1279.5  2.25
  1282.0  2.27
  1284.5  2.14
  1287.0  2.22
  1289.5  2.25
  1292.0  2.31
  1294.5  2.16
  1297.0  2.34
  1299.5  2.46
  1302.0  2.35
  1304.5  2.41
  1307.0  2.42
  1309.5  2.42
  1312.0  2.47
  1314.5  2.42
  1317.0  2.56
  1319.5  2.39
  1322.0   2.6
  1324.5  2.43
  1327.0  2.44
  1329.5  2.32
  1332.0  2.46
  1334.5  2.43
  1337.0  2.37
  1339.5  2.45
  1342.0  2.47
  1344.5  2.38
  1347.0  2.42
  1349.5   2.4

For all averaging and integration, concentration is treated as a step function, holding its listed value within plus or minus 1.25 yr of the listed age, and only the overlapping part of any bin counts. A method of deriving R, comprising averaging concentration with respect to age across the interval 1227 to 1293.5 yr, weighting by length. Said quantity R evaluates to 2.4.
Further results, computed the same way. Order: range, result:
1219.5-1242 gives 2.43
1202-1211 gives 2.58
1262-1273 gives 2.61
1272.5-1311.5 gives 2.32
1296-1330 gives 2.43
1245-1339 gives 2.4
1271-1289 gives 2.31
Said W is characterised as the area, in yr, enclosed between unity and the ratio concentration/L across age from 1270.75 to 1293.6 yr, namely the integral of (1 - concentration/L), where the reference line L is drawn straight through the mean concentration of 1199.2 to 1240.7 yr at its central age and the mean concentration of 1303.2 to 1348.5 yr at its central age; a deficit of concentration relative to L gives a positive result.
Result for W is 1.44 yr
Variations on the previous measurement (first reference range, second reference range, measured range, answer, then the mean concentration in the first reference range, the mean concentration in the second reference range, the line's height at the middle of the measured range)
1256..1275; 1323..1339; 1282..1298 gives 1.5 yr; 2.52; 2.41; 2.48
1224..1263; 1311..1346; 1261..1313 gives 0.7 yr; 2.4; 2.44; 2.42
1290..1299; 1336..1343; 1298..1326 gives -1.3 yr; 2.28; 2.43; 2.34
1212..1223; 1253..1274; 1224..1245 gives 1.0 yr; 2.55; 2.5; 2.53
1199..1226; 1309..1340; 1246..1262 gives 0.8 yr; 2.54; 2.44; 2.51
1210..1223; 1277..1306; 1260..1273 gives -1.1 yr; 2.55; 2.29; 2.38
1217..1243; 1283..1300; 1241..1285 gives -1.5 yr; 2.44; 2.26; 2.34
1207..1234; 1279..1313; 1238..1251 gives 0.0 yr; 2.5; 2.32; 2.44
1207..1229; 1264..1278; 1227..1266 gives 1.9 yr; 2.51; 2.55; 2.53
